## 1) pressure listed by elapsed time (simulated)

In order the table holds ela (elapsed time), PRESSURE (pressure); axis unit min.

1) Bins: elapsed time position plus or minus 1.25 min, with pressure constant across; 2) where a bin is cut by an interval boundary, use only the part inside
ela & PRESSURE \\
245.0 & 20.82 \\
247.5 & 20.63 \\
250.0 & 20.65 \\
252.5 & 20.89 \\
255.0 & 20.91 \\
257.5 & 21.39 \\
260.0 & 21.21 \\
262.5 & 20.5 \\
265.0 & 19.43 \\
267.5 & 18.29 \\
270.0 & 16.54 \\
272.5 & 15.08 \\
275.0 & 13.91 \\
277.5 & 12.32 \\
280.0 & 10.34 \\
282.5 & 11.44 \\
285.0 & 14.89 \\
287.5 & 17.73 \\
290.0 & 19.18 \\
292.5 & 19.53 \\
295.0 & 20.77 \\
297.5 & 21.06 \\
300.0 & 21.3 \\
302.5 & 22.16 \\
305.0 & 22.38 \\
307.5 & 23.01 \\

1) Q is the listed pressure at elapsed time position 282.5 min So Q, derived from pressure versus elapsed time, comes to 11.44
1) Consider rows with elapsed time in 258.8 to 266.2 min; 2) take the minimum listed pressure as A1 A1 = 19.43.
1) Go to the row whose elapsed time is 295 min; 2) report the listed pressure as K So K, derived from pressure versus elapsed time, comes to 20.77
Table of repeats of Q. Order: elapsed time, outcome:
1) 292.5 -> 19.53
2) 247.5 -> 20.63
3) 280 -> 10.34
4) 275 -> 13.91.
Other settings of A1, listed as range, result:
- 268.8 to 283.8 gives 10.34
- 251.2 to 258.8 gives 20.89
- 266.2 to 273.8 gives 15.08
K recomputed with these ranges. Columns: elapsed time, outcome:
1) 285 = 14.89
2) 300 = 21.3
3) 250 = 20.65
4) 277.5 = 12.32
